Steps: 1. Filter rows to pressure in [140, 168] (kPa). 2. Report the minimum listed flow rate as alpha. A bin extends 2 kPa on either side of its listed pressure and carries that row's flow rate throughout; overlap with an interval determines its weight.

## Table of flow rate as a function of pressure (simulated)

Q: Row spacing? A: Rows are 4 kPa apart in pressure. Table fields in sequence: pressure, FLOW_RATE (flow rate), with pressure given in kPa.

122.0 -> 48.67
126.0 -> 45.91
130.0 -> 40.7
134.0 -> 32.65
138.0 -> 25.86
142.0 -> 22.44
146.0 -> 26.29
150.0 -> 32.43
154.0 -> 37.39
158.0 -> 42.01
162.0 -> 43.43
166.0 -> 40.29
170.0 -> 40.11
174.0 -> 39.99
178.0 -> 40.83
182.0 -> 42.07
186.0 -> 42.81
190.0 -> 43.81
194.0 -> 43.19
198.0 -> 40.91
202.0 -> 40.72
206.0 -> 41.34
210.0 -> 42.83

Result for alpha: 22.44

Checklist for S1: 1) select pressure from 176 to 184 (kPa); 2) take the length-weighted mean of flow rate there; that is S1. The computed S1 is 41.5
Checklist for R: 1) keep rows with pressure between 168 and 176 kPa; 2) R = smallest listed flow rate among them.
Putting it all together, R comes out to 39.99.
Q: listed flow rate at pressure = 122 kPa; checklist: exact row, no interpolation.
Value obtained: 48.67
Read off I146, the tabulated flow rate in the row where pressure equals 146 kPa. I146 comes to 26.29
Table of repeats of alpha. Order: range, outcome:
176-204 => 40.72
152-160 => 37.39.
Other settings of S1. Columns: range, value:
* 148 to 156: 34.9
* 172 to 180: 40.4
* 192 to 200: 42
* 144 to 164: 36.3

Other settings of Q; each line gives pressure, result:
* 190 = 43.81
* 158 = 42.01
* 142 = 22.44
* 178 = 40.83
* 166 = 40.29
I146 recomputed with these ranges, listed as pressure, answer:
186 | 42.81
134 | 32.65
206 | 41.34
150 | 32.43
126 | 45.91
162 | 43.43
